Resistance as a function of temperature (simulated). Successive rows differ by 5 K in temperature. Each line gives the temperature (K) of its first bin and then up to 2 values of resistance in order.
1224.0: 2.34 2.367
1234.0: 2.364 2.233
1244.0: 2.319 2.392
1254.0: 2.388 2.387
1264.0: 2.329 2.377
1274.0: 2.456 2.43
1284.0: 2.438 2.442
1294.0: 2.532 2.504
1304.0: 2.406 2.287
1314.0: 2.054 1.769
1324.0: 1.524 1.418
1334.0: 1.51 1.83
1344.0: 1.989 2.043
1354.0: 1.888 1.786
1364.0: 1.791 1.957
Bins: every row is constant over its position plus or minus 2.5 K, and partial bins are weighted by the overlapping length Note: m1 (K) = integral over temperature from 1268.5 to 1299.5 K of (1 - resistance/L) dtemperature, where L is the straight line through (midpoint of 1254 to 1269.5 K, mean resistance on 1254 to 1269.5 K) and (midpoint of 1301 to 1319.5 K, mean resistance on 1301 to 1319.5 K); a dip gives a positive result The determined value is -2.4 K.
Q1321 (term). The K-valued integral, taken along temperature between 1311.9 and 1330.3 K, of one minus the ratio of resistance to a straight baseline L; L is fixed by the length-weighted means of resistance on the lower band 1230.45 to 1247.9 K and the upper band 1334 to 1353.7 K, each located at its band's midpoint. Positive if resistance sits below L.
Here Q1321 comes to 2.6 K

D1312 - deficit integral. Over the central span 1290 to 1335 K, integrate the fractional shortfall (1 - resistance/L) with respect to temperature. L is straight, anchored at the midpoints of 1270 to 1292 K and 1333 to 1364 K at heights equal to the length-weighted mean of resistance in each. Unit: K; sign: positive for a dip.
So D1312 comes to 3.1 K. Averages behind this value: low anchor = 2.44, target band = 2.03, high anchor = 1.85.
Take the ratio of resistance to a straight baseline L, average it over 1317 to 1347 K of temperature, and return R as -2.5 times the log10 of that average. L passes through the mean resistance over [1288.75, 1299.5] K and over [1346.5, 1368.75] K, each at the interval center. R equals 0.26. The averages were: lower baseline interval 2.5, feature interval 1.68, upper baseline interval 1.89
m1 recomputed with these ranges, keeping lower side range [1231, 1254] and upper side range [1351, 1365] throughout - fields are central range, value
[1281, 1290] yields -1.2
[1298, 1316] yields -2.2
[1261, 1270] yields -0.5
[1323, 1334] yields 2.7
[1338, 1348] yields -0.2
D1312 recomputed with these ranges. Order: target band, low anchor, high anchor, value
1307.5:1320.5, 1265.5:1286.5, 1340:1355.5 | 0.9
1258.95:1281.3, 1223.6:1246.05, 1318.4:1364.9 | -2.7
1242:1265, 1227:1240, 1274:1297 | 0.1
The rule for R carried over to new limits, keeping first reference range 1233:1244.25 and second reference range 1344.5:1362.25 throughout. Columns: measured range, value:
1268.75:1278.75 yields -0.12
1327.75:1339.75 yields 0.25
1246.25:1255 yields -0.06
